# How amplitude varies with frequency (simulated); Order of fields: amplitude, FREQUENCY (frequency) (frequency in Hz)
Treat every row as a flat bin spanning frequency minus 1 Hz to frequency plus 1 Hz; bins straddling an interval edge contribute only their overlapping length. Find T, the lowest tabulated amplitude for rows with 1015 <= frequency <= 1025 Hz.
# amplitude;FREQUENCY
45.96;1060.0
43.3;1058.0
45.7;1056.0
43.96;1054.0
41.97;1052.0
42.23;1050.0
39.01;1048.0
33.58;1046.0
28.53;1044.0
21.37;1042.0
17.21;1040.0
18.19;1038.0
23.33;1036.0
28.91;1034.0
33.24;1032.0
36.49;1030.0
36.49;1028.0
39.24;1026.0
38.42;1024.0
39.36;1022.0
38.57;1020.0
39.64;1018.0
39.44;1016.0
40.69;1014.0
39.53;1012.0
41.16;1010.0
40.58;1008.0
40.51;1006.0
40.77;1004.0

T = 38.42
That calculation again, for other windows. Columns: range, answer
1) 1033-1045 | 17.21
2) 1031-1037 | 23.33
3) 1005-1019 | 39.44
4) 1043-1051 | 28.53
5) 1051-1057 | 41.97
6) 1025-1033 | 33.24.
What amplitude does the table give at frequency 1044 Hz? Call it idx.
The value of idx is 28.53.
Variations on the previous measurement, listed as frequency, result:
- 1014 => 40.69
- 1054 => 43.96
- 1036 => 23.33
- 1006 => 40.51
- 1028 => 36.49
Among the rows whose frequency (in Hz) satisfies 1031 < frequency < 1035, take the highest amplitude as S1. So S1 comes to 33.24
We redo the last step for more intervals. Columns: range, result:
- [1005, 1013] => 41.16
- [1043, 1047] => 33.58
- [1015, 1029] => 39.64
